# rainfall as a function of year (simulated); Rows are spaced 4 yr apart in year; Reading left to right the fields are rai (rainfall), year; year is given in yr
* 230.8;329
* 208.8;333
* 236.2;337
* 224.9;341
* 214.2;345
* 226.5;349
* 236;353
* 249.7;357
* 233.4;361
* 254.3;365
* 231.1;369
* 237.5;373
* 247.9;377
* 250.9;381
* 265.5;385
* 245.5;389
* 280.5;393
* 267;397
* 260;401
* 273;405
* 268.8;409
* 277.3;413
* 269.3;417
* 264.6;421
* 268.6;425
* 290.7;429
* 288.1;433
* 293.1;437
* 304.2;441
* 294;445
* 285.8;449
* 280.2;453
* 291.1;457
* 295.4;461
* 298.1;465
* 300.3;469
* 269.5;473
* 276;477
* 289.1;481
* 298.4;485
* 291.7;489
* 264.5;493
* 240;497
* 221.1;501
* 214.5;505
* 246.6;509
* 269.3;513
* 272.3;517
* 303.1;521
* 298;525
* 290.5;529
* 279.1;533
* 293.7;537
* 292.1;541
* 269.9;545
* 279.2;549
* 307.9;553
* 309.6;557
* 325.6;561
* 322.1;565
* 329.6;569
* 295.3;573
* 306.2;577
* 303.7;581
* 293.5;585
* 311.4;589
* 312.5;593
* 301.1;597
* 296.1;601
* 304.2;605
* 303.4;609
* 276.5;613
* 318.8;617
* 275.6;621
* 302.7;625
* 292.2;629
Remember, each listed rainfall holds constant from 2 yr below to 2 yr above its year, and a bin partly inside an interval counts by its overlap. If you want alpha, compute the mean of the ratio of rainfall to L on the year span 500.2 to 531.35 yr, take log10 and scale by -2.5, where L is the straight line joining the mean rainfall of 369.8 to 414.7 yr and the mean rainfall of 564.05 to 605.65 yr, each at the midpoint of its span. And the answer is 0.09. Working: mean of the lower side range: 260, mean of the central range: 266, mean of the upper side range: 307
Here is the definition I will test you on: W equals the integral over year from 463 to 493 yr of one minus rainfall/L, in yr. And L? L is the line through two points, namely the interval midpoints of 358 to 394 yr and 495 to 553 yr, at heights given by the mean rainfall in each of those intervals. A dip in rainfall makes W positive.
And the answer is -2.7 yr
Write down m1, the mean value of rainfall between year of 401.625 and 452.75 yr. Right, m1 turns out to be 281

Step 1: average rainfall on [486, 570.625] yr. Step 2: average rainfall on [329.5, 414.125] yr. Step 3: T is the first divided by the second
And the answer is 1.14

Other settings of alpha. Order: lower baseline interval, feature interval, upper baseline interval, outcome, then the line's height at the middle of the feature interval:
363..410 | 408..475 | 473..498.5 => -0.067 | 268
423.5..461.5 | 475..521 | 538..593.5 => 0.123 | 296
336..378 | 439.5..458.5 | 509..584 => -0.102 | 265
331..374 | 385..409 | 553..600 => -0.077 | 247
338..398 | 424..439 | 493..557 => -0.123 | 256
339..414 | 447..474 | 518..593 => -0.062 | 273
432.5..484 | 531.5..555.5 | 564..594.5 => 0.057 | 303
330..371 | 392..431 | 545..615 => -0.088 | 251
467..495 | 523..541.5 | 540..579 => 0.024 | 297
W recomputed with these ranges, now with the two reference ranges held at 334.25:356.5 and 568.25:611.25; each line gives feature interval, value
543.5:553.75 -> 0.28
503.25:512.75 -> 1.39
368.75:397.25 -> -1.61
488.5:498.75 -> 0.45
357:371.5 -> -0.41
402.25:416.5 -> -1.36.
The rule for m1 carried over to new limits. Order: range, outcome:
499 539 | 269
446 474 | 290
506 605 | 296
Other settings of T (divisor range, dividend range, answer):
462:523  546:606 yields 1.13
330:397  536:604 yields 1.26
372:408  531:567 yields 1.15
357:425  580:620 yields 1.17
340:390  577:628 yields 1.25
